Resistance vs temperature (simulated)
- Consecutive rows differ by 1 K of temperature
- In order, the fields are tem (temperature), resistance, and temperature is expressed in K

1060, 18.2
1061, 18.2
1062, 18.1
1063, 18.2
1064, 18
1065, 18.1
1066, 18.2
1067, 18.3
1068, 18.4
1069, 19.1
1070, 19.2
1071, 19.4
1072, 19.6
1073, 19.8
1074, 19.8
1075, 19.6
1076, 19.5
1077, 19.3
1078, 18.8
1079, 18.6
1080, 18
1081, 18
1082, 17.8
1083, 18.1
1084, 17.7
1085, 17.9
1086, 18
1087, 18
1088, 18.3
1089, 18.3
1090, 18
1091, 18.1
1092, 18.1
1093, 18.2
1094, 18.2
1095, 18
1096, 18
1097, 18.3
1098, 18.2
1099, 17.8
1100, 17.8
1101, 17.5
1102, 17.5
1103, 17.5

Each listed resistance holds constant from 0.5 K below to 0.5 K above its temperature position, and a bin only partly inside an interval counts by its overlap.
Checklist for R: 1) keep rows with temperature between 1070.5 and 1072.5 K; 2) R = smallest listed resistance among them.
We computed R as 19.4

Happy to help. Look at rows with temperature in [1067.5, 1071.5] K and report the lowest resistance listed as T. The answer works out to 18.4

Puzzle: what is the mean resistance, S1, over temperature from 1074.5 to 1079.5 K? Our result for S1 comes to 19.2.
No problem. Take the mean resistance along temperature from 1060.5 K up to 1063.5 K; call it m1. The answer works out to 18.2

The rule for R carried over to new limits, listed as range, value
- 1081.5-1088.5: 17.7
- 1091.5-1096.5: 18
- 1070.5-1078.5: 18.8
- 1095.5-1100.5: 17.8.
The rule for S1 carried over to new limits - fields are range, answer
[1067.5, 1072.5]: 19.1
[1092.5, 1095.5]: 18.1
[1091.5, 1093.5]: 18.1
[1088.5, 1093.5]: 18.1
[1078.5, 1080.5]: 18.3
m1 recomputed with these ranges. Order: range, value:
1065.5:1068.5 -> 18.3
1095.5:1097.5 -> 18.1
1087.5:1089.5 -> 18.3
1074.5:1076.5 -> 19.6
